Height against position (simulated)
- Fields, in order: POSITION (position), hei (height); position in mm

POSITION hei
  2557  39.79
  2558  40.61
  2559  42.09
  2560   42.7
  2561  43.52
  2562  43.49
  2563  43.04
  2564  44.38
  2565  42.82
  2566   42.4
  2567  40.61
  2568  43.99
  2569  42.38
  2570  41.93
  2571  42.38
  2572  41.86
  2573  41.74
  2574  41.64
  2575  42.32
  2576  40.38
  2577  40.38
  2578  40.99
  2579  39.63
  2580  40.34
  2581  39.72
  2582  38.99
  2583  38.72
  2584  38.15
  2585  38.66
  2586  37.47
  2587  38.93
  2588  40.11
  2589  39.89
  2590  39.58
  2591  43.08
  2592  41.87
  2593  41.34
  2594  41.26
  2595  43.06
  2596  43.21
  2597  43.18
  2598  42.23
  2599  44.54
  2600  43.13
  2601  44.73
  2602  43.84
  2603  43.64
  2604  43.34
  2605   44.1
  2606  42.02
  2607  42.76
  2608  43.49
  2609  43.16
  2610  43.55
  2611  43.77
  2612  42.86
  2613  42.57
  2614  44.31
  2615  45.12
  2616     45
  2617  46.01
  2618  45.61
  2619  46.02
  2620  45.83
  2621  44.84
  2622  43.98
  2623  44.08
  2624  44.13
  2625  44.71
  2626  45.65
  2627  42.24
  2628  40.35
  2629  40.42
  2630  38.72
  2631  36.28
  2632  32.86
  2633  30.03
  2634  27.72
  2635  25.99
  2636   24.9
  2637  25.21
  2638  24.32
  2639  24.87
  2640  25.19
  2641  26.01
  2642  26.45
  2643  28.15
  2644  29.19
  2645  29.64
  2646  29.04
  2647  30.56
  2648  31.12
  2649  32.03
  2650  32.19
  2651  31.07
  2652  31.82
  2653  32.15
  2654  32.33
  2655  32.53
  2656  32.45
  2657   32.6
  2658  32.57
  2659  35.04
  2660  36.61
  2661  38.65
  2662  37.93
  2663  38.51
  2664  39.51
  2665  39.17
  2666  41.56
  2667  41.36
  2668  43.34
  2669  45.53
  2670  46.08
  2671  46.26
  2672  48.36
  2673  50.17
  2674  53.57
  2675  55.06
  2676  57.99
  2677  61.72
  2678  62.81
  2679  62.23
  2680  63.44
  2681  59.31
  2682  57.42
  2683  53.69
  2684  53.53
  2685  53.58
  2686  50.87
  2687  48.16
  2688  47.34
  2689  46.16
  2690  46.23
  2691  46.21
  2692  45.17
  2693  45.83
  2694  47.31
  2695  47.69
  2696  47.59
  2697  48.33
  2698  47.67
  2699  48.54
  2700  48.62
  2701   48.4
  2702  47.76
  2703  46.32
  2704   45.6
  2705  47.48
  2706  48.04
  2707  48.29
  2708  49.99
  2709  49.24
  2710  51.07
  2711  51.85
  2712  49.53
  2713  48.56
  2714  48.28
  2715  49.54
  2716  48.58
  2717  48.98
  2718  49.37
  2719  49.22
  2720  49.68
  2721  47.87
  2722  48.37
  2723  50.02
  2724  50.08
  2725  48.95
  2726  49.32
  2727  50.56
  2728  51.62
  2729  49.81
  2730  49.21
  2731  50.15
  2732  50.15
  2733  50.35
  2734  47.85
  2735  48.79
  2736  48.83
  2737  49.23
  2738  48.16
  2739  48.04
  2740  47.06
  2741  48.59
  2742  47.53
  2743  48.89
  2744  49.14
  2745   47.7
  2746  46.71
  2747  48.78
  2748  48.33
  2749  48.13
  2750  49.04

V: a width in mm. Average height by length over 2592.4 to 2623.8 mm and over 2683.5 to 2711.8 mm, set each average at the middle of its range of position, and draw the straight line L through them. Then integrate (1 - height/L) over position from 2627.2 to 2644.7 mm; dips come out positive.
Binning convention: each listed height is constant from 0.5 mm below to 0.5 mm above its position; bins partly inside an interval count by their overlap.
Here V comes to 5.9 mm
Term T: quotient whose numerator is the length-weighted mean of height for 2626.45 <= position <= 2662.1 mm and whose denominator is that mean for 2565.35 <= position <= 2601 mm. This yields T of 0.8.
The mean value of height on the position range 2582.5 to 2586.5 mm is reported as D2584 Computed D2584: 38.2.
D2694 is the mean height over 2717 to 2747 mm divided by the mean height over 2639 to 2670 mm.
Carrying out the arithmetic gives 1.4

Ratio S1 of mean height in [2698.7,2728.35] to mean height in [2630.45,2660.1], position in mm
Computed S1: 1.6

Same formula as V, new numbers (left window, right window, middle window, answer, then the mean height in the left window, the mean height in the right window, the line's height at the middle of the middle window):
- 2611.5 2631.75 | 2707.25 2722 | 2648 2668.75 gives 4.6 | 43.3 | 49.4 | 45.7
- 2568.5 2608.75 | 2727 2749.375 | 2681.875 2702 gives -0.9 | 41.5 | 48.8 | 46.6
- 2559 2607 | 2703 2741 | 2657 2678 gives 0.8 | 41.8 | 49.1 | 46.2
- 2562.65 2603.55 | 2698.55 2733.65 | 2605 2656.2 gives 8.8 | 41.5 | 49.1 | 44.2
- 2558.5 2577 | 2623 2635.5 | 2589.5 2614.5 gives -2.0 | 42.4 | 37.7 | 39.8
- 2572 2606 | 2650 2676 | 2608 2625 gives -1.5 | 41.4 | 40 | 40.8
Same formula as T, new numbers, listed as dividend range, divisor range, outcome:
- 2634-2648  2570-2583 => 0.66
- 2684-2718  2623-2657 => 1.50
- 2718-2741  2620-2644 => 1.43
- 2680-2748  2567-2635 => 1.18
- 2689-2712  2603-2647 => 1.27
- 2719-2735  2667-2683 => 0.92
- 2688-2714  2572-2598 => 1.18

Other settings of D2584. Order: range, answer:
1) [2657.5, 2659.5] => 33.8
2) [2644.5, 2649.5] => 30.5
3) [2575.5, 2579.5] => 40.3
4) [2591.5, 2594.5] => 41.5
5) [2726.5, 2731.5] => 50.3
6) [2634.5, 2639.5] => 25.1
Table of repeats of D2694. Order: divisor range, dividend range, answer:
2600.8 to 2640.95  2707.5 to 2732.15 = 1.26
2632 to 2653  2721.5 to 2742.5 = 1.73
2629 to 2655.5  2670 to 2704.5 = 1.71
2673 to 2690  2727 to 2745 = 0.89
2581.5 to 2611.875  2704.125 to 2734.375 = 1.18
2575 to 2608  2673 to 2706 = 1.24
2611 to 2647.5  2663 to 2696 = 1.37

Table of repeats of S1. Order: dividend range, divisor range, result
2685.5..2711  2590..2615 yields 1.11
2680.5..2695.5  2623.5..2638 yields 1.41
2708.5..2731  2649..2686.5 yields 1.11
